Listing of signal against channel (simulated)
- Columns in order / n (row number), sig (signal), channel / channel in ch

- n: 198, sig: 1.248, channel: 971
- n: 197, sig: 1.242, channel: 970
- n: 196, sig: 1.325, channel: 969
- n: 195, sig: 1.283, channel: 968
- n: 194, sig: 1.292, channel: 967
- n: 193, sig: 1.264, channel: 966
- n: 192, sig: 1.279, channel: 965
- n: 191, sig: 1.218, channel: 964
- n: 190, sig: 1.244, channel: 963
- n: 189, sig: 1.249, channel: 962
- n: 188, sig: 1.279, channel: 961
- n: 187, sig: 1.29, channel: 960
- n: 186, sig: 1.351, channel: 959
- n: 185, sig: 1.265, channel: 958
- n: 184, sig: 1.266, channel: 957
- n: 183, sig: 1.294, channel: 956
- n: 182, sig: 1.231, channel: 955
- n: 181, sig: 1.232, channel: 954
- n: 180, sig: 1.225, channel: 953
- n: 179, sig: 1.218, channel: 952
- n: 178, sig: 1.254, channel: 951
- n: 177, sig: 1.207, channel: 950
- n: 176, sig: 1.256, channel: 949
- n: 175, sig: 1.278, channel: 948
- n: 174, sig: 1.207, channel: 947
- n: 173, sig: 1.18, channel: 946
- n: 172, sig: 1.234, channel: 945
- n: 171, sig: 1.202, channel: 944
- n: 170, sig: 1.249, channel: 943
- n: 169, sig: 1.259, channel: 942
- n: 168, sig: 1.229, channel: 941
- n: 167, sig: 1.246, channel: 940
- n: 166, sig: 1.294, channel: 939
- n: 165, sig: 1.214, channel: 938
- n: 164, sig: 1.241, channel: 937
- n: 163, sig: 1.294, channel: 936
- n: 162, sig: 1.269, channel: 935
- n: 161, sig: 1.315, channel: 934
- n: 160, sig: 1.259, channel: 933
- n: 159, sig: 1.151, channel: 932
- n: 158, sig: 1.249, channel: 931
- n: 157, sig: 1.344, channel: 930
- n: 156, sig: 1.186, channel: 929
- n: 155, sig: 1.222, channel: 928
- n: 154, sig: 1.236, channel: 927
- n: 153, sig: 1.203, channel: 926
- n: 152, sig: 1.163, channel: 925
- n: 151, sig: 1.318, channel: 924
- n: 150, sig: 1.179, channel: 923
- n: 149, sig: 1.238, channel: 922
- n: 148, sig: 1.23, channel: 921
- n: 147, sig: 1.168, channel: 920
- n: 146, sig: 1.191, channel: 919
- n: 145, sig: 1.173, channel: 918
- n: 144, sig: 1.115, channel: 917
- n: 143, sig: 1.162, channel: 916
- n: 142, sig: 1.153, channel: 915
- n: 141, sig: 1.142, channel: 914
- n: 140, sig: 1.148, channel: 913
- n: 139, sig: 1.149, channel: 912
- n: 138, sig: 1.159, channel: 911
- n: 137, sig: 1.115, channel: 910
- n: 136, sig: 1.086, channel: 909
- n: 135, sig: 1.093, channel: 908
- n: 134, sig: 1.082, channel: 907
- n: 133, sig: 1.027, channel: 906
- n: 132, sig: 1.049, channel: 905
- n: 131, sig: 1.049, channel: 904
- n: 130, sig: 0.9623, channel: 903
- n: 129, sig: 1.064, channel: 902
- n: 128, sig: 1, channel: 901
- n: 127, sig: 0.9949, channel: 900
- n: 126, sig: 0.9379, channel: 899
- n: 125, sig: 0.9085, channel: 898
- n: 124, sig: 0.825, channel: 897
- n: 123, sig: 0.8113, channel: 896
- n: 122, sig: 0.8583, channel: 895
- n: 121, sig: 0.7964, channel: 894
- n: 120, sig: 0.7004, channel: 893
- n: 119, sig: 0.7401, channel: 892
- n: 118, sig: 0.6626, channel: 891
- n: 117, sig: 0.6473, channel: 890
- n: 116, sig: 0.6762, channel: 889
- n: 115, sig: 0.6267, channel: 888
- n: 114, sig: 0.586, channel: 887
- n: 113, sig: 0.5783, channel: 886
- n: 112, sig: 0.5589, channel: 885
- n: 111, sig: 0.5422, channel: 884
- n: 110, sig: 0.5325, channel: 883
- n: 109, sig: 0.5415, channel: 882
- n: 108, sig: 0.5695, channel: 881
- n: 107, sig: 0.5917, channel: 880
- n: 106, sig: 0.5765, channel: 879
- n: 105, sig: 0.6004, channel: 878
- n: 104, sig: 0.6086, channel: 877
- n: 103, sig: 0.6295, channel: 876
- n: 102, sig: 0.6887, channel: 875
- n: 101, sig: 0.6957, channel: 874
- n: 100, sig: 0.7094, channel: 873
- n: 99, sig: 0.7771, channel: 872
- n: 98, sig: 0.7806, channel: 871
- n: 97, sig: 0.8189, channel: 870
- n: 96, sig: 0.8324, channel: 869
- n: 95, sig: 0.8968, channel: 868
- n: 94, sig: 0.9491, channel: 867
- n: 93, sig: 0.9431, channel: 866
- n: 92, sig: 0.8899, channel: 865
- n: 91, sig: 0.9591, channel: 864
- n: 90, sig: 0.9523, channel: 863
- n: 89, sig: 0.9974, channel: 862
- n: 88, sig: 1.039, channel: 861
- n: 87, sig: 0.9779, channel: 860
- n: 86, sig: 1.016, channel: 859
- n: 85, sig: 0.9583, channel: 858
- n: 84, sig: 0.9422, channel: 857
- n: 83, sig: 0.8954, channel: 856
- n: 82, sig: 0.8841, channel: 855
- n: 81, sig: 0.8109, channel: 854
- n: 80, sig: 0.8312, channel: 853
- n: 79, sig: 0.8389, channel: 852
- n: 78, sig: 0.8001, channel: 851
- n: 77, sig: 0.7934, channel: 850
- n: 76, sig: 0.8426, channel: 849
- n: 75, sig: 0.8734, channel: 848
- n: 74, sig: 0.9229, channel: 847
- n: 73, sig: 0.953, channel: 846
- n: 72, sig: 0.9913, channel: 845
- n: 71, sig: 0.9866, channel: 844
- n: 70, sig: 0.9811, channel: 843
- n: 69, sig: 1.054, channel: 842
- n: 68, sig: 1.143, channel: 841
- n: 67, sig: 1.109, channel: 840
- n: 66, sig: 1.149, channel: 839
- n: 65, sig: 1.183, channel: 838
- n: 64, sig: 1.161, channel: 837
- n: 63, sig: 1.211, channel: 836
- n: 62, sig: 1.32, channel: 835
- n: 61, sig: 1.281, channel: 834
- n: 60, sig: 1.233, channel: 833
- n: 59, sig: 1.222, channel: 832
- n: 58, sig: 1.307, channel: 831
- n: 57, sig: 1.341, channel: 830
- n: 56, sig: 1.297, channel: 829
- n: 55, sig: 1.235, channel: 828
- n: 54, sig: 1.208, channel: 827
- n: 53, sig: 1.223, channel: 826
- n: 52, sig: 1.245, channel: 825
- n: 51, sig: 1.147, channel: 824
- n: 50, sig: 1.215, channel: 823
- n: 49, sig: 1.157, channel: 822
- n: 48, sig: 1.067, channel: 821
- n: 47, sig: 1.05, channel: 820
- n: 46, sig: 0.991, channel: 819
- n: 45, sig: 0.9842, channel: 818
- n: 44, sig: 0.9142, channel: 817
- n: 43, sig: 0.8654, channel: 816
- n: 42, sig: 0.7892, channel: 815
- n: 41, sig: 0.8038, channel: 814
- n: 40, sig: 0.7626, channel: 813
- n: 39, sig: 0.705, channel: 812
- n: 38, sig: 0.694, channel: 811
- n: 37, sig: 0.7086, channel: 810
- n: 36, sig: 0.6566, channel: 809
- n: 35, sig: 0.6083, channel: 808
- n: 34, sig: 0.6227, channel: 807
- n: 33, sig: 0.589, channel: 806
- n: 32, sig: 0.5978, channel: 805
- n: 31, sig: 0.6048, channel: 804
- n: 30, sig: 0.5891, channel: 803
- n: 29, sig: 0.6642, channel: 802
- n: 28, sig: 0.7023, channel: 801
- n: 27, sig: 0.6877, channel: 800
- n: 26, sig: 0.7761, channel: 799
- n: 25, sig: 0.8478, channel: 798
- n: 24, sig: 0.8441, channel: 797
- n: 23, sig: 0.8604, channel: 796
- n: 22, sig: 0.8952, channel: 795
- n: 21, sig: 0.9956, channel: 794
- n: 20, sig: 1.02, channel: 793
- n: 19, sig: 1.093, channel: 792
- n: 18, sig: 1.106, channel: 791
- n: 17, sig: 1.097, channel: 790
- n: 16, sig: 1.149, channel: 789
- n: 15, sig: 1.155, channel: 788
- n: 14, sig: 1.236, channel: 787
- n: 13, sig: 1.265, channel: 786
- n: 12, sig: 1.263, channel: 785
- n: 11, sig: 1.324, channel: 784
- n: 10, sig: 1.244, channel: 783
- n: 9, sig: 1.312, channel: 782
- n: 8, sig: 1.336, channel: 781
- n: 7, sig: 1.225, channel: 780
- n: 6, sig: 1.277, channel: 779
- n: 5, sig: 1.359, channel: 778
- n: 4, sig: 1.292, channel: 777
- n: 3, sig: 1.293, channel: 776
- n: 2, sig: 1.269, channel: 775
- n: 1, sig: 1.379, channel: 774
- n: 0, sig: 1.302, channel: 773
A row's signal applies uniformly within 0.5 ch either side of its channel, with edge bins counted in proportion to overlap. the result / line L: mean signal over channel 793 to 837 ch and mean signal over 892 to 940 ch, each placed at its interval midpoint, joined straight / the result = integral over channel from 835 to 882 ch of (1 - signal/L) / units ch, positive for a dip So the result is 5.8 ch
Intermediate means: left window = 0.946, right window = 1.11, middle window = 0.888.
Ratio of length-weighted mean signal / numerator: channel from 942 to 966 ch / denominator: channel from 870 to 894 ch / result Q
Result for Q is 1.9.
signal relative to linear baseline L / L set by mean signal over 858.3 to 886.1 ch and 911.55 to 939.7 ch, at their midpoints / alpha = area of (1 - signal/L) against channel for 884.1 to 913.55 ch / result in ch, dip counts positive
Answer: 3.26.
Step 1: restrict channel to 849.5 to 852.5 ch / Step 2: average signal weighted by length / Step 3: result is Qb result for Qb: 0.811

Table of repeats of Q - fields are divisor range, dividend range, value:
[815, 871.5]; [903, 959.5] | 1.17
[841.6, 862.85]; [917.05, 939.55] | 1.33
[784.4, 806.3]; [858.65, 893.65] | 0.81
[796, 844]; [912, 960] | 1.27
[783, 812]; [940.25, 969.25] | 1.42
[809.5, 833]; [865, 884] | 0.68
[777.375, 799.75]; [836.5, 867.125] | 0.86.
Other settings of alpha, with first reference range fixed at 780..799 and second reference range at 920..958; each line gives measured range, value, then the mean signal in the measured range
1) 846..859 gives 3.2 ch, 0.875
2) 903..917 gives 1.3 ch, 1.1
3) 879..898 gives 8.5 ch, 0.662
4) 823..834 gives -1.0 ch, 1.25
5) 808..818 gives 3.2 ch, 0.77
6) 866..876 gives 3.3 ch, 0.793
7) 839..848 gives 1.1 ch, 1.02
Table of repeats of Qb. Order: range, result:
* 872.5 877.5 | 0.666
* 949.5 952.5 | 1.23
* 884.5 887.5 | 0.574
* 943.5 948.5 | 1.22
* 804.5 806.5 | 0.593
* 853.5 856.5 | 0.863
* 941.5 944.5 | 1.24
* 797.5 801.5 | 0.753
